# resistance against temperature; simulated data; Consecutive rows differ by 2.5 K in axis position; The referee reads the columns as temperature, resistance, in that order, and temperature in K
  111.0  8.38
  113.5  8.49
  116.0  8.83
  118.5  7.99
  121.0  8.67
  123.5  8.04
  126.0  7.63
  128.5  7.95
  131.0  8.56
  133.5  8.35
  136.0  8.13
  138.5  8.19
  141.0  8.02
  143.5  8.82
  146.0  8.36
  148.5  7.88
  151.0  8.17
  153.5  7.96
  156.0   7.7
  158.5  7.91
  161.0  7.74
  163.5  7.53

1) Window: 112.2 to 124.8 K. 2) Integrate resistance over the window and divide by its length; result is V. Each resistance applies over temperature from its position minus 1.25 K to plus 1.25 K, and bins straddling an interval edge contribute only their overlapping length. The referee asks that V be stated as 8.4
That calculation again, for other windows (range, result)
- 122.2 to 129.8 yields 7.88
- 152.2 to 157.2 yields 7.83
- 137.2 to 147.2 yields 8.35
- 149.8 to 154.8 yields 8.06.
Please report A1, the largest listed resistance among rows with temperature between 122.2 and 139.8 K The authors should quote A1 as 8.56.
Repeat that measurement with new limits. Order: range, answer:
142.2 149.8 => 8.82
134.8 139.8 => 8.19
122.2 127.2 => 8.04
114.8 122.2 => 8.83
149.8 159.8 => 8.17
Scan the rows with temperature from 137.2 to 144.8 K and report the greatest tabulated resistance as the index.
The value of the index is 8.82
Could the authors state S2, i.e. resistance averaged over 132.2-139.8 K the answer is 8.22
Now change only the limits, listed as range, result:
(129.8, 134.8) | 8.45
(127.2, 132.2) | 8.25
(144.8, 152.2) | 8.13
